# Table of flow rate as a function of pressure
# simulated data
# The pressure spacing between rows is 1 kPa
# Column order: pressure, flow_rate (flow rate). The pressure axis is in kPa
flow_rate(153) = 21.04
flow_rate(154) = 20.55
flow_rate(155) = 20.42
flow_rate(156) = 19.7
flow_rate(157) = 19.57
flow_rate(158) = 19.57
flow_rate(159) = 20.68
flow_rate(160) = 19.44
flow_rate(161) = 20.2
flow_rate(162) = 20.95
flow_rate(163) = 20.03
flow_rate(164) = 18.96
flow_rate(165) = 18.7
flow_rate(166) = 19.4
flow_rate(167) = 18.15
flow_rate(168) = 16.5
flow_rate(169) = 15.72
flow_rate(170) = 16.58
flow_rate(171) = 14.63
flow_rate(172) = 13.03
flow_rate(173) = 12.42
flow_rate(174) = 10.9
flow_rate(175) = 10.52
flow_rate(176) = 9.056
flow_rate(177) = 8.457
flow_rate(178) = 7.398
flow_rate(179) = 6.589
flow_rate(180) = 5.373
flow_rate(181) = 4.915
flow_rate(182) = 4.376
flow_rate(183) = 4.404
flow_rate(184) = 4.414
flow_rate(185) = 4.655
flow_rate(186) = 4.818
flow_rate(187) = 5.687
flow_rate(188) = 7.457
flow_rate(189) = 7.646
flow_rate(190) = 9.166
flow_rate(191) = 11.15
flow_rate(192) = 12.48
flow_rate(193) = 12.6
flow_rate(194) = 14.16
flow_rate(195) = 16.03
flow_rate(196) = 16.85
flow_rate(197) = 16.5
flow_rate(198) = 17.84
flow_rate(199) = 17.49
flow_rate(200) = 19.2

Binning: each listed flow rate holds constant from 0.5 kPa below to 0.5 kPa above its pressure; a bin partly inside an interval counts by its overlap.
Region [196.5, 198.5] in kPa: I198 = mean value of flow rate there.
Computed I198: 17.2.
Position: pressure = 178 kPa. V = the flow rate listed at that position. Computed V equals 7.398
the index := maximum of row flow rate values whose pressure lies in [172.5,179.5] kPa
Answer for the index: 12.42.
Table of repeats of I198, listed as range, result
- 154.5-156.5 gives 20.1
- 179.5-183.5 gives 4.77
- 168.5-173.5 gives 14.5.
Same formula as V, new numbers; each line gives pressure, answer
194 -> 14.16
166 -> 19.4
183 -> 4.404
